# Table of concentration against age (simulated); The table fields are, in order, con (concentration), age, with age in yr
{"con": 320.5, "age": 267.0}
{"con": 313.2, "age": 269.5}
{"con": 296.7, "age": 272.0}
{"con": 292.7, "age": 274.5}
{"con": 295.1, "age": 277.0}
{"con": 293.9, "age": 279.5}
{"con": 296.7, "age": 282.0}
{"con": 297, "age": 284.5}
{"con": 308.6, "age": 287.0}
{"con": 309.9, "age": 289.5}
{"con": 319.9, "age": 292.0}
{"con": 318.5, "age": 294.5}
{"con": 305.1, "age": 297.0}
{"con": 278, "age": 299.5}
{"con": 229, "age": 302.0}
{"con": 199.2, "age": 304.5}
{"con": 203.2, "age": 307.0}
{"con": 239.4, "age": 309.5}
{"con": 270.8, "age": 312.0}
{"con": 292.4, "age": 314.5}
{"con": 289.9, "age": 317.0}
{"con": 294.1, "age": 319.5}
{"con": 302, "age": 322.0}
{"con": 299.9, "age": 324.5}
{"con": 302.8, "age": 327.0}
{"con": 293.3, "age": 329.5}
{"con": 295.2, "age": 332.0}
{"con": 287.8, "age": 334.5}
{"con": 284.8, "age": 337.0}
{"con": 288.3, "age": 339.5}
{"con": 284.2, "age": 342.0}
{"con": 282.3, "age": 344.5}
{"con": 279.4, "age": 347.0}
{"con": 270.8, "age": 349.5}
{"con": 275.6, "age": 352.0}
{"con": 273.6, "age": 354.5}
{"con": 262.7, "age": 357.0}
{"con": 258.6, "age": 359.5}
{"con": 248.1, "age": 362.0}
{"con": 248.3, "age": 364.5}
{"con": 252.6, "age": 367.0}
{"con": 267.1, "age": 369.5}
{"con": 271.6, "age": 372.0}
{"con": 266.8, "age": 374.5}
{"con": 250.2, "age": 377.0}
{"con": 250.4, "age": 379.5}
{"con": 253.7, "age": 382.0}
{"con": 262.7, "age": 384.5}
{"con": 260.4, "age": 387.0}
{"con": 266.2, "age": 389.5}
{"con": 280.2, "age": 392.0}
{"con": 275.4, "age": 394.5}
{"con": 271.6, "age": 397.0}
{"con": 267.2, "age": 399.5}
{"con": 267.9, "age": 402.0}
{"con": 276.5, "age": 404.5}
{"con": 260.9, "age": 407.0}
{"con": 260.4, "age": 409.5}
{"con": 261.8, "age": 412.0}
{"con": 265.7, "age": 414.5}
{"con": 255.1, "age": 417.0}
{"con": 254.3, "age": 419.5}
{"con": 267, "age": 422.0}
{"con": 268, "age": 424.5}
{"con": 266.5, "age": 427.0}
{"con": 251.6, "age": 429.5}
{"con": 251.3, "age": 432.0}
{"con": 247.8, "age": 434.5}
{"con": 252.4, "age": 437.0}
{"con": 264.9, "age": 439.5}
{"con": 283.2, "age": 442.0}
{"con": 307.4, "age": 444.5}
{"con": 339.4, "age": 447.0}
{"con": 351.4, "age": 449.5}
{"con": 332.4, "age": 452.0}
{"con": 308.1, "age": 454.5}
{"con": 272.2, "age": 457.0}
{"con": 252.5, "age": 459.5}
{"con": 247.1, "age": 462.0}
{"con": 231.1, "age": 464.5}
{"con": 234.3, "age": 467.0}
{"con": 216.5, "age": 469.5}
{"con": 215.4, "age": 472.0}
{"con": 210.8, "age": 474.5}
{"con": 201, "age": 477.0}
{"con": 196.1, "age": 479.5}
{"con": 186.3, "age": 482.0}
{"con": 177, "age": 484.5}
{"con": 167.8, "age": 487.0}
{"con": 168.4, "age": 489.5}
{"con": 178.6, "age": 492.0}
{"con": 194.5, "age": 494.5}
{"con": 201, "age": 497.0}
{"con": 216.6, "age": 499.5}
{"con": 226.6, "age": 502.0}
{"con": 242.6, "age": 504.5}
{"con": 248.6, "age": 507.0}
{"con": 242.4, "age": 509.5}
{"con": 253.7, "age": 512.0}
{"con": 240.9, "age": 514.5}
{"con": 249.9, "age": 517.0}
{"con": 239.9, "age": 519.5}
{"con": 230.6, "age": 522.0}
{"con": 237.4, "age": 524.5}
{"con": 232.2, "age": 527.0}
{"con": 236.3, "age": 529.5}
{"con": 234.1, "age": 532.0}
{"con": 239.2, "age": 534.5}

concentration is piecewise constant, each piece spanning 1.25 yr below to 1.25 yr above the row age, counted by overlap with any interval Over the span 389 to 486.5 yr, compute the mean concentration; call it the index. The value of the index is 258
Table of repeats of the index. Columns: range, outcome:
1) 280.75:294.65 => 308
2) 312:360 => 285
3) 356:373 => 258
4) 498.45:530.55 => 238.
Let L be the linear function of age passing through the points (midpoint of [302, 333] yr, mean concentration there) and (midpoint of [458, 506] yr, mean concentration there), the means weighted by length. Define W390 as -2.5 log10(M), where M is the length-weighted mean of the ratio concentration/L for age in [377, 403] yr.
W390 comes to -0.09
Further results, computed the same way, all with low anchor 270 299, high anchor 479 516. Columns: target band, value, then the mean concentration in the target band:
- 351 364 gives 0.03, 263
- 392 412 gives -0.07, 269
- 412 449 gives -0.14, 271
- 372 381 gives 0.02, 258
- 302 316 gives 0.21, 241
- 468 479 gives 0.05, 210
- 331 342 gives -0.03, 288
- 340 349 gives -0.02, 282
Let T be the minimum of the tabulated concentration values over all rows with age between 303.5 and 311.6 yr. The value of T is 199.2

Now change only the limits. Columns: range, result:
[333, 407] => 248.1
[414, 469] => 231.1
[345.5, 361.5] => 258.6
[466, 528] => 167.8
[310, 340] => 270.8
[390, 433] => 251.3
